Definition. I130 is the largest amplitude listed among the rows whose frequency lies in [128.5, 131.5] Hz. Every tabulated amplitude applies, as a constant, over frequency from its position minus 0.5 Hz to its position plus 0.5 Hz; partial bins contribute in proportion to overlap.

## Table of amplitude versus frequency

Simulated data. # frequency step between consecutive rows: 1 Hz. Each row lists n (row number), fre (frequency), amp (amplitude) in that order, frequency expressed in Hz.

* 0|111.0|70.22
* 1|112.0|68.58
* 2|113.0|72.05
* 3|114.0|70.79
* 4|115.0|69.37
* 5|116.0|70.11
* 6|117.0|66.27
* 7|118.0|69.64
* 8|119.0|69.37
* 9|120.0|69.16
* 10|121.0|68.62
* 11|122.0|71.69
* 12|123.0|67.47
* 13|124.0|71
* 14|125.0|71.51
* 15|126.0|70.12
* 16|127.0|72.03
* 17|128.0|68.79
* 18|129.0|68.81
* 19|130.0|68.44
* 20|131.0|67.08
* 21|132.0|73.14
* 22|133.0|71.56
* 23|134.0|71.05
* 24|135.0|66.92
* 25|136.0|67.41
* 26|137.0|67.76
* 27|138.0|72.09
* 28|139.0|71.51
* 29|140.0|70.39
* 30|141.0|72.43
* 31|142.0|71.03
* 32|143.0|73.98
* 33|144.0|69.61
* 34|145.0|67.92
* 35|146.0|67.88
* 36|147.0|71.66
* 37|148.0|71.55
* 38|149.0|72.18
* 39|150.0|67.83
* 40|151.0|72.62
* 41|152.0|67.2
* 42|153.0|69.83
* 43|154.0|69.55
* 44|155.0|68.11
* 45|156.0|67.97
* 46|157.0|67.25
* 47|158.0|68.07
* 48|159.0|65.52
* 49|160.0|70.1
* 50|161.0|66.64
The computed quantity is 68.81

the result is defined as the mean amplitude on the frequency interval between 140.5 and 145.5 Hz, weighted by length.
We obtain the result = 71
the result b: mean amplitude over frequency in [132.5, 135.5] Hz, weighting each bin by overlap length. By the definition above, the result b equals 69.8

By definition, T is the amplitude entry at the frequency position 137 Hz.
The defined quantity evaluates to 67.76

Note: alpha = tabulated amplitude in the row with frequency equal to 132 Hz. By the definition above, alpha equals 73.14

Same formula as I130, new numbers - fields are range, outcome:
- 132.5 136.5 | 71.56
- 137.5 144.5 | 73.98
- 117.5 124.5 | 71.69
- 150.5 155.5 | 72.62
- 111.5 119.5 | 72.05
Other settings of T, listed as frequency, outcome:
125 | 71.51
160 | 70.1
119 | 69.37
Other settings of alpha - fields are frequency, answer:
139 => 71.51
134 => 71.05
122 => 71.69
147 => 71.66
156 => 67.97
